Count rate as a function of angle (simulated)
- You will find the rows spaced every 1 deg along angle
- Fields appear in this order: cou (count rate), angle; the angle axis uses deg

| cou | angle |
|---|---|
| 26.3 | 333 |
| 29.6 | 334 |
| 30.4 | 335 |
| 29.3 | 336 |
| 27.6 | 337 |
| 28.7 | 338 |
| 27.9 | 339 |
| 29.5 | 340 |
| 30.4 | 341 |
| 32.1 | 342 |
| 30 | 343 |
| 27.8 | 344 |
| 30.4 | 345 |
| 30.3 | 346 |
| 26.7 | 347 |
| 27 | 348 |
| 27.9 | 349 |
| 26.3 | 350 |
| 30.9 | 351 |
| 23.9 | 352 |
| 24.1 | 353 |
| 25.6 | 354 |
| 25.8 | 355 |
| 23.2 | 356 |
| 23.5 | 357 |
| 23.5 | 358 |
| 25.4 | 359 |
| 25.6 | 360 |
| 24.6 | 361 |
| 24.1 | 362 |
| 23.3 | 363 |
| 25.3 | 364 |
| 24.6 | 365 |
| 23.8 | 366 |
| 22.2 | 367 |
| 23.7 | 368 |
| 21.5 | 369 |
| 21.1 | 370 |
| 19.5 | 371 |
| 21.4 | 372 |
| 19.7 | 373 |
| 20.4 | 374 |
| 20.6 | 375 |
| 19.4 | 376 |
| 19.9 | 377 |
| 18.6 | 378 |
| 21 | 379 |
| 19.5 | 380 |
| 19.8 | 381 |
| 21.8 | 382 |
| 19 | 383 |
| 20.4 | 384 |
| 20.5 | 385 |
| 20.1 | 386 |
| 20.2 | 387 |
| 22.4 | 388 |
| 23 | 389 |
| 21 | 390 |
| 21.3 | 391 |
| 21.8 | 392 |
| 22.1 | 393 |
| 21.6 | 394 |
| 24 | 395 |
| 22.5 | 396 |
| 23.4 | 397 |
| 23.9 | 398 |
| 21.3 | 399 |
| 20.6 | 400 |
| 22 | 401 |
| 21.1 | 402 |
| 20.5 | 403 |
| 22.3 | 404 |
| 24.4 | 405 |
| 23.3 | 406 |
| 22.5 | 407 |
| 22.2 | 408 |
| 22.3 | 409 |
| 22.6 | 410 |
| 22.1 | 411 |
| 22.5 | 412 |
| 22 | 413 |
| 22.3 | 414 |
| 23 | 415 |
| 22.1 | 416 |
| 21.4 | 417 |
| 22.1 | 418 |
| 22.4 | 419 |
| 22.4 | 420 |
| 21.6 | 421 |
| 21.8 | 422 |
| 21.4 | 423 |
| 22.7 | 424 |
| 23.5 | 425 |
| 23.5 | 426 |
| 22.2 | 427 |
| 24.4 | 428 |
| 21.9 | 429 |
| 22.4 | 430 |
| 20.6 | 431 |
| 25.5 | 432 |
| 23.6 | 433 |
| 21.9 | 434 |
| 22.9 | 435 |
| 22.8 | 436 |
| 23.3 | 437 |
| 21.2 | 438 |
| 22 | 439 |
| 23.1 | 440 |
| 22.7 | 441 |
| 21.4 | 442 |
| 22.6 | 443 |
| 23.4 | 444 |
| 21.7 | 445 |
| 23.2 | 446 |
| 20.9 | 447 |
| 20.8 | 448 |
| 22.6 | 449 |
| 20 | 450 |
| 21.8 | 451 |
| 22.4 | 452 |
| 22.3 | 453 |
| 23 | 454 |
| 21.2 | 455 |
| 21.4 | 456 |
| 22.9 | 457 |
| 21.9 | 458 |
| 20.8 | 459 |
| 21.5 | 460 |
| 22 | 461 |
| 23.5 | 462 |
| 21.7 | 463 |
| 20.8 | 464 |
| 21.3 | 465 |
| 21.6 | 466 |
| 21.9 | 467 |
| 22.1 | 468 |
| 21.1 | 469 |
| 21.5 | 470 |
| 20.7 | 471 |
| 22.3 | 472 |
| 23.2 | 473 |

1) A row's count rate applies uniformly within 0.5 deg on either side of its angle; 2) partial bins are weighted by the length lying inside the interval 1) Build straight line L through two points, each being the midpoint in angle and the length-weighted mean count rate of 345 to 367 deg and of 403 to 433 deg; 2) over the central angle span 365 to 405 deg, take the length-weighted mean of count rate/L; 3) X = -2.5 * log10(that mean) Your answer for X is 0.13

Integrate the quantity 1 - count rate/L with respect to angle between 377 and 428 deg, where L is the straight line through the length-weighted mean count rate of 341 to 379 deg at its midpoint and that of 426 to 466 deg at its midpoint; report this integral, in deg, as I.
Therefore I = 3.23 deg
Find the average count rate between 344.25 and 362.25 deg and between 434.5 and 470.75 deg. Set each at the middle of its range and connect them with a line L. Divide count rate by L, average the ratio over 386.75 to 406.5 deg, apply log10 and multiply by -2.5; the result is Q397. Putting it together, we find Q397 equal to 0.100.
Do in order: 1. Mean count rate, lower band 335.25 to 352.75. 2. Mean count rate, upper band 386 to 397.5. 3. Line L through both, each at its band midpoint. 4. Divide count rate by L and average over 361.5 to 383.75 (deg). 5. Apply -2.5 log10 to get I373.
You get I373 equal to 0.16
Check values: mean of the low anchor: 28.6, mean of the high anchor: 22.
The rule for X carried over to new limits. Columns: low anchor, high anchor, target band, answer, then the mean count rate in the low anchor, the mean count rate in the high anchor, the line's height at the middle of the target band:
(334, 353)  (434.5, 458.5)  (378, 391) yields 0.25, 28.6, 22.1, 26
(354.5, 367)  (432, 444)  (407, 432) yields 0.03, 24.3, 22.7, 23.1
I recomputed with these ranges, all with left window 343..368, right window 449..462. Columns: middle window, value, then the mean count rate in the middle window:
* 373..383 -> 1.9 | 20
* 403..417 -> 0.7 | 22.5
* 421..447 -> 0.1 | 22.6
